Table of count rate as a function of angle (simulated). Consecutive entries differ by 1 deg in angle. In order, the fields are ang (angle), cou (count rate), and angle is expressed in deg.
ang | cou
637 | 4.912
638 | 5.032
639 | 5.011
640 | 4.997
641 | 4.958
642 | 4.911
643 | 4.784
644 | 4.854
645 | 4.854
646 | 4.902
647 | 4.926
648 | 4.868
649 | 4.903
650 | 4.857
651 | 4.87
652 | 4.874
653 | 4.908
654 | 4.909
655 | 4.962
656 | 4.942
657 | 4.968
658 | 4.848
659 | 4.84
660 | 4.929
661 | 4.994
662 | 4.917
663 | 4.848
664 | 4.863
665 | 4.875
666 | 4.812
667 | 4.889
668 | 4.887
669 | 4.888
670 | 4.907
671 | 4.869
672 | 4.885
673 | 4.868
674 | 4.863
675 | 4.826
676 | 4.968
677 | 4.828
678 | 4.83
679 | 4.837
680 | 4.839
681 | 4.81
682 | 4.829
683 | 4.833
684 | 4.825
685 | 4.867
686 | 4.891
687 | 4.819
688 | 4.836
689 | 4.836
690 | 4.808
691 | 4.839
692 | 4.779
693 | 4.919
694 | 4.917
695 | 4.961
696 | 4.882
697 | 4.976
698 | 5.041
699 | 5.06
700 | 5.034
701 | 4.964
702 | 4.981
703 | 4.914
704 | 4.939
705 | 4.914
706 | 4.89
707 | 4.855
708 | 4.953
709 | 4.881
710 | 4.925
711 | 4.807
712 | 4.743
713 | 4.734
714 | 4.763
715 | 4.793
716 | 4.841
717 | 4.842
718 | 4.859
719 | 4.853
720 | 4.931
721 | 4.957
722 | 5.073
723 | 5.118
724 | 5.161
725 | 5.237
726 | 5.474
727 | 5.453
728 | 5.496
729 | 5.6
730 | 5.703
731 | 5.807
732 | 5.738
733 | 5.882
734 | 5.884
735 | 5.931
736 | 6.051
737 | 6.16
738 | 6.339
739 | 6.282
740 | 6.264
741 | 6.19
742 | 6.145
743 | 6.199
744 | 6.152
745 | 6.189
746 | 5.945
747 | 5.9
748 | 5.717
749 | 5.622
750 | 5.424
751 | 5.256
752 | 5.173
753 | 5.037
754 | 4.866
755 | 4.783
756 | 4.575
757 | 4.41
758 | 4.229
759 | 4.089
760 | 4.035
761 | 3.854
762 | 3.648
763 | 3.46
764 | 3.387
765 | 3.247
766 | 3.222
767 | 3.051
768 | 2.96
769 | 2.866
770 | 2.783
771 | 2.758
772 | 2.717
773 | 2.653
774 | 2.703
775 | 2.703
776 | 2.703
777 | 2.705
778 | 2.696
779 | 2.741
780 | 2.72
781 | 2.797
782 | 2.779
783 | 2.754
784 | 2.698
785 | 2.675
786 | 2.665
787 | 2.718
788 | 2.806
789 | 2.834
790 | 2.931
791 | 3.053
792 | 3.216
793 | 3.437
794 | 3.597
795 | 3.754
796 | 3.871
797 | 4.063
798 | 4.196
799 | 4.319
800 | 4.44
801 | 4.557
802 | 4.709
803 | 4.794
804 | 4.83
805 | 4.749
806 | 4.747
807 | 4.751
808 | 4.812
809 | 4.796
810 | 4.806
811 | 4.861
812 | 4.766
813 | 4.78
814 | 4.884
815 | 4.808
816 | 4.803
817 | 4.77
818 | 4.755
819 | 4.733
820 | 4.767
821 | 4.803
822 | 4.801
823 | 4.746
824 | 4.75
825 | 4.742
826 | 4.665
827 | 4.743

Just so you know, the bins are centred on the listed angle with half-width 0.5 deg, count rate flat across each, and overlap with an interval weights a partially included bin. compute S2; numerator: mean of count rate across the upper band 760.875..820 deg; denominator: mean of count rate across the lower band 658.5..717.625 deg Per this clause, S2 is 0.8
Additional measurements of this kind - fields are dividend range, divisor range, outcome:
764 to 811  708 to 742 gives 0.64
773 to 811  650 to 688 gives 0.73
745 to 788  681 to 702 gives 0.75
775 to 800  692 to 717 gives 0.64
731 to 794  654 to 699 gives 0.85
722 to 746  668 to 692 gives 1.20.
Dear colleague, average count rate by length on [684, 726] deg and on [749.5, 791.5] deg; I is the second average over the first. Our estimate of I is 0.7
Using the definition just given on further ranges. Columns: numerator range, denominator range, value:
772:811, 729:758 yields 0.63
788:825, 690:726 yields 0.89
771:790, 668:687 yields 0.56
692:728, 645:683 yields 1.02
